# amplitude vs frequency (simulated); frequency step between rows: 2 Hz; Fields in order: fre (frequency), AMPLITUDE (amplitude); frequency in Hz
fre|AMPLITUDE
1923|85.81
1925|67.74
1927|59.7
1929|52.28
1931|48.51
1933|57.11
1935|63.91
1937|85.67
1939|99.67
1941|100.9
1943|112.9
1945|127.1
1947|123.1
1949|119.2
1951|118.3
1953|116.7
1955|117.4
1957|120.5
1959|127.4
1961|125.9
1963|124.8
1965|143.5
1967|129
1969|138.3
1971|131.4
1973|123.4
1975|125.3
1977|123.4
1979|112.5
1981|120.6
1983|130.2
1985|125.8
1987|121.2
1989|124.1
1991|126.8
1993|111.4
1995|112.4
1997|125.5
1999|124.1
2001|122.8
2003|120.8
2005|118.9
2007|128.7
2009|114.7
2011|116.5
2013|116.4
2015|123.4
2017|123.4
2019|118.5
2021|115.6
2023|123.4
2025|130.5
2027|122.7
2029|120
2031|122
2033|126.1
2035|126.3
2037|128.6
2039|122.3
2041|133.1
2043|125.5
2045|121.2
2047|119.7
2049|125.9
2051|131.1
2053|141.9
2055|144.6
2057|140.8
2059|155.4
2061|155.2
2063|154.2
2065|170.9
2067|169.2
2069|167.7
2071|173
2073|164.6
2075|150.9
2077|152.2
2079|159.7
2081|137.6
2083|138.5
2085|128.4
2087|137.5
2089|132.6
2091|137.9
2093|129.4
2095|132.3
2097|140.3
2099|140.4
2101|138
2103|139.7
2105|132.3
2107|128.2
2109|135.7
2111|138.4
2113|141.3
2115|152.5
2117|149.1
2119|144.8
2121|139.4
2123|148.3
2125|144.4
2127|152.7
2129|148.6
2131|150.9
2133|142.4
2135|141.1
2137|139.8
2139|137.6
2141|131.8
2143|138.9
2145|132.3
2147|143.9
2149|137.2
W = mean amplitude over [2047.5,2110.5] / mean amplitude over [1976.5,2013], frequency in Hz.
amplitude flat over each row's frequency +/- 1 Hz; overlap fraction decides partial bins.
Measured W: 1.2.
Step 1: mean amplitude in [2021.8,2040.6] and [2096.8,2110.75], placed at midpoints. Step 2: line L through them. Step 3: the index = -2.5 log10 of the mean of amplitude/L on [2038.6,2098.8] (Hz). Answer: -0.100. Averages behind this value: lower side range 125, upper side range 136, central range 143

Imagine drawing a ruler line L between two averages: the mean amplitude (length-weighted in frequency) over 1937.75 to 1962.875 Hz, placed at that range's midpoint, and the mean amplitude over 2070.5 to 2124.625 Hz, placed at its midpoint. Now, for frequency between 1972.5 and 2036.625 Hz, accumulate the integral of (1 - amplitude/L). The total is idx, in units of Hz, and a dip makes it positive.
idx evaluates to 2.3 Hz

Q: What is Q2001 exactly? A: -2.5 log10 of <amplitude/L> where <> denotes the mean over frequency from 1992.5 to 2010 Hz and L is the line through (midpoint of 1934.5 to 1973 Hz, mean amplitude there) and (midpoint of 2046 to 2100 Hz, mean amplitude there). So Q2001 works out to 0.08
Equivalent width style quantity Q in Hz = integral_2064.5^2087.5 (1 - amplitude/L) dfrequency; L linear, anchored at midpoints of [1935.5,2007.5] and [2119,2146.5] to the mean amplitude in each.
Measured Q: -3.3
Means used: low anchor 121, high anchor 142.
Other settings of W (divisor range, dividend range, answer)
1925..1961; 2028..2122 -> 1.45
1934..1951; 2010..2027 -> 1.15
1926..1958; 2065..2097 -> 1.55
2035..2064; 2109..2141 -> 1.06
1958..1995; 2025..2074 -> 1.11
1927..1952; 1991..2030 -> 1.32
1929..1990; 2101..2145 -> 1.25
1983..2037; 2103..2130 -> 1.17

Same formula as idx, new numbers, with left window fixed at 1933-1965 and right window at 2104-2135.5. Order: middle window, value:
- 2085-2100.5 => 0.3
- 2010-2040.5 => 0.8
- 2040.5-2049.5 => 0.3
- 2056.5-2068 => -2.2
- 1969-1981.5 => -0.8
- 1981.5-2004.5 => -0.5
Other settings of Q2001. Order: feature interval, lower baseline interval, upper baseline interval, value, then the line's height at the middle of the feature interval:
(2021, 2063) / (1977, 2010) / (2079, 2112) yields -0.02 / 128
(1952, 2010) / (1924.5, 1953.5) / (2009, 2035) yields -0.17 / 106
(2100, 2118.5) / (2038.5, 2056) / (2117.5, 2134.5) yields 0.02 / 143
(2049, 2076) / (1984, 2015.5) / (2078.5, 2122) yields -0.17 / 132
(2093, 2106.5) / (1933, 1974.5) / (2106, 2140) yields 0.03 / 140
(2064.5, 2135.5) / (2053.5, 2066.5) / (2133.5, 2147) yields 0.00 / 146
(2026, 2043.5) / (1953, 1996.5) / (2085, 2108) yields 0.04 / 130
